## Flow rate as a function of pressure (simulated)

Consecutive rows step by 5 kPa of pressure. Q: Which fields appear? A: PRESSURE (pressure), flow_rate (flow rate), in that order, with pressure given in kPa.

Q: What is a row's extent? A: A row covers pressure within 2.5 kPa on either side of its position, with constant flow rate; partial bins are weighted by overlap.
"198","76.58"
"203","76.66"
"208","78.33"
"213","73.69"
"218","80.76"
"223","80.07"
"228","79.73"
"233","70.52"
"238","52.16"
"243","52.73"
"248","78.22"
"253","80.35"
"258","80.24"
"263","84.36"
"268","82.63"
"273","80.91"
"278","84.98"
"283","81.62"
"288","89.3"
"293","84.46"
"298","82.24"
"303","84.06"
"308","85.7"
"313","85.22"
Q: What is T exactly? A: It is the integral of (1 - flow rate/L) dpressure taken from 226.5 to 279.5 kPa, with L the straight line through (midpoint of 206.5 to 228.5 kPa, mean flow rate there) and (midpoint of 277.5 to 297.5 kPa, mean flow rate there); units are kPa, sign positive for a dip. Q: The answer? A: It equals 4.5 kPa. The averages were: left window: 78.4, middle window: 74.9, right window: 84.8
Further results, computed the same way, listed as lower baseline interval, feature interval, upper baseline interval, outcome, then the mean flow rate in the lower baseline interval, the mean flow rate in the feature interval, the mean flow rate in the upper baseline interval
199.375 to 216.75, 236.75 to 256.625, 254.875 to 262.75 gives 3.17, 76.6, 67.5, 81.4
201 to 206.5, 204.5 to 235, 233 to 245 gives -4.56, 77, 77.3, 56.2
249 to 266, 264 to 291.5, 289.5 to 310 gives -0.38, 81.4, 83.9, 84.3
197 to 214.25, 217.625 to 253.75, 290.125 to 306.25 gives 3.64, 76.5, 70.9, 83.8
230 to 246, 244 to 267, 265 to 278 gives -2.39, 59.8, 79.1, 82.5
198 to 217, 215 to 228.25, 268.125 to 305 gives -0.35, 76.6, 80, 83.9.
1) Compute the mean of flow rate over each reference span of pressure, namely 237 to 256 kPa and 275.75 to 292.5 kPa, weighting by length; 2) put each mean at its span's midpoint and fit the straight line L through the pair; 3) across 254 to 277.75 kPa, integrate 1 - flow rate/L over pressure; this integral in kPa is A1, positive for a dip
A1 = -1.8 kPa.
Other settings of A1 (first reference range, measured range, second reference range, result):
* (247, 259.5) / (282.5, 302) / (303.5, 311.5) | -0.23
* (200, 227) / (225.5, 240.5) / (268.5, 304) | 2.27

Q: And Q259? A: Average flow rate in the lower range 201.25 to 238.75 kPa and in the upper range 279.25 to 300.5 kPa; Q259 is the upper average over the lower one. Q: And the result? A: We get 1.1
